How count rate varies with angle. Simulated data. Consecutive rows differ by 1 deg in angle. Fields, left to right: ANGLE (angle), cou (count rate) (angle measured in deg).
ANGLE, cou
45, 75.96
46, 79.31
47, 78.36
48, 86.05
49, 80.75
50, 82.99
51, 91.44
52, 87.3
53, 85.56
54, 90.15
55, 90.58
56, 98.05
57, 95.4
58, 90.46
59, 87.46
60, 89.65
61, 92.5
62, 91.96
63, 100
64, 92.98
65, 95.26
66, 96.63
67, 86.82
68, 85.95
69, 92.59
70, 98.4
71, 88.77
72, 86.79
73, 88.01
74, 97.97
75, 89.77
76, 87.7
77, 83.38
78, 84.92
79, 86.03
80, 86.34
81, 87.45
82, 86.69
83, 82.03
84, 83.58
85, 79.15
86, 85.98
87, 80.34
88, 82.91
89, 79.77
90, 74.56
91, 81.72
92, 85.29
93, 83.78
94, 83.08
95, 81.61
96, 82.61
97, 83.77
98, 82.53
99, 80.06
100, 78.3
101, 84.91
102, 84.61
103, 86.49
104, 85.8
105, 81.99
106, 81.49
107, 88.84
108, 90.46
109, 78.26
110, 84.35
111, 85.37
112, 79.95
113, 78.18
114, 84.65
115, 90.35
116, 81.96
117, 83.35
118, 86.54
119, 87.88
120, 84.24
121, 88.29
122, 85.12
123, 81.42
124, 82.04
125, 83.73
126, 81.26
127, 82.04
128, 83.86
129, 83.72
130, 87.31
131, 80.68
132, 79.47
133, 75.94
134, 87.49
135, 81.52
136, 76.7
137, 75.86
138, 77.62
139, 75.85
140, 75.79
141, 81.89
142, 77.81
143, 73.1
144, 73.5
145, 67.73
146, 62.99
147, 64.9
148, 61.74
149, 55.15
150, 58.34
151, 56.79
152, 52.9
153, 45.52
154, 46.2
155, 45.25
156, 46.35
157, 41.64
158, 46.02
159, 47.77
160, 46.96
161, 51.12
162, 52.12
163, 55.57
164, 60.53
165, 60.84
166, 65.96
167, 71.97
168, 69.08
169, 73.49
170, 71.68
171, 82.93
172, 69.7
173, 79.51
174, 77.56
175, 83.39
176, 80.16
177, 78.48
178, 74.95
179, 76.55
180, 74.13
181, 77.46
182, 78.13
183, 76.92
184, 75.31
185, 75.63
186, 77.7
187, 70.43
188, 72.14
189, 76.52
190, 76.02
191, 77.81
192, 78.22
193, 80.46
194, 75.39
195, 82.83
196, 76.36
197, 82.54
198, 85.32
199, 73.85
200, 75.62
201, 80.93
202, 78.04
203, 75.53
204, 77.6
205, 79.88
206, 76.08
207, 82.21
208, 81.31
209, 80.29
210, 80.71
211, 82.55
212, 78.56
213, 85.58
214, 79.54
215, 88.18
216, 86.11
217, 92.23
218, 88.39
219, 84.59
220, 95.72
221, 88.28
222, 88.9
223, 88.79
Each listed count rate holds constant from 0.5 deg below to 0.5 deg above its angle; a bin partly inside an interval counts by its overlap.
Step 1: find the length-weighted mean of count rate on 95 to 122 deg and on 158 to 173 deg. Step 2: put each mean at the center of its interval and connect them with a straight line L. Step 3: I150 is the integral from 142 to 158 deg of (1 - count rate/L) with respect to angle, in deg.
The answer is 2.7 deg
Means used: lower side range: 84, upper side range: 62.8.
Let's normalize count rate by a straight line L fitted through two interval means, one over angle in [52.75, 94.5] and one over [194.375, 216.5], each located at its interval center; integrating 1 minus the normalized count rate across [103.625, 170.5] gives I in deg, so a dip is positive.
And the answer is 9.68 deg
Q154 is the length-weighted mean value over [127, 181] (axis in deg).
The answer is 68.2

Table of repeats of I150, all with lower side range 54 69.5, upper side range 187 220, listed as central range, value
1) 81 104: 1.8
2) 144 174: 8.8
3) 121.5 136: 0.7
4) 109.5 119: 0.4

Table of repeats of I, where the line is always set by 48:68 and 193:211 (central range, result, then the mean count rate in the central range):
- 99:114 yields 0.6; 83.4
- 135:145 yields 0.9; 76.3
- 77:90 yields 0.8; 83.4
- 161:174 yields 2.3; 67.5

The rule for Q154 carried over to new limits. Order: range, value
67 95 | 85.6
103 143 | 82.5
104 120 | 84.3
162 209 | 75.5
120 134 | 82.9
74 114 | 83.6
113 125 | 84.7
